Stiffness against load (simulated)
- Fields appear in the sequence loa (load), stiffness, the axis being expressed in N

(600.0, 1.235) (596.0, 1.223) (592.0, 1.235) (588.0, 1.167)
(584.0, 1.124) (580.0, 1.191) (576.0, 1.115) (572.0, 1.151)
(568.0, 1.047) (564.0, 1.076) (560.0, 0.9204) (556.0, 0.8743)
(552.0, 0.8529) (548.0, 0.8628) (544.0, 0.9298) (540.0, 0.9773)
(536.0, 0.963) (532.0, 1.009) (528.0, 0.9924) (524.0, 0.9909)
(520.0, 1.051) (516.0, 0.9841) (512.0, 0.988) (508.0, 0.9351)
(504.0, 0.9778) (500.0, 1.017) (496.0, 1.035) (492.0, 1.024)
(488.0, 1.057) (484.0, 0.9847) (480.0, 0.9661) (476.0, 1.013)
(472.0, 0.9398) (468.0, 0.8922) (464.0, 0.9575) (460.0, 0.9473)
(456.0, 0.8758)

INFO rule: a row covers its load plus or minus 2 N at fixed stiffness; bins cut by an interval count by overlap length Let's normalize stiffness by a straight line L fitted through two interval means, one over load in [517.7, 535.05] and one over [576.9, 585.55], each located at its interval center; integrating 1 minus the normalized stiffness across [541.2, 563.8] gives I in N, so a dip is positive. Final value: 3.6 N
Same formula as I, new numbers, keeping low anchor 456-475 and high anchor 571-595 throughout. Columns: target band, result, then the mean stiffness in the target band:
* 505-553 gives 4.2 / 0.964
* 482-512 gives -0.3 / 1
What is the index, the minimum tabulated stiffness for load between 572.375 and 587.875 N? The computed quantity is 1.115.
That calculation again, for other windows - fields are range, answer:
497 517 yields 0.9351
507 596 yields 0.8529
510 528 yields 0.9841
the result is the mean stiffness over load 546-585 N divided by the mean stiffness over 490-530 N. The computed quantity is 1.0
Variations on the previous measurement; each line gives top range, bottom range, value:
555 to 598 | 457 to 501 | 1.13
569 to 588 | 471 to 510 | 1.15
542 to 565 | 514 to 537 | 0.91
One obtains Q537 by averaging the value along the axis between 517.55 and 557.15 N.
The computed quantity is 0.952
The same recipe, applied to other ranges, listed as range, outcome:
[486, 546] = 0.995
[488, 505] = 1.02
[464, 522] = 0.989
